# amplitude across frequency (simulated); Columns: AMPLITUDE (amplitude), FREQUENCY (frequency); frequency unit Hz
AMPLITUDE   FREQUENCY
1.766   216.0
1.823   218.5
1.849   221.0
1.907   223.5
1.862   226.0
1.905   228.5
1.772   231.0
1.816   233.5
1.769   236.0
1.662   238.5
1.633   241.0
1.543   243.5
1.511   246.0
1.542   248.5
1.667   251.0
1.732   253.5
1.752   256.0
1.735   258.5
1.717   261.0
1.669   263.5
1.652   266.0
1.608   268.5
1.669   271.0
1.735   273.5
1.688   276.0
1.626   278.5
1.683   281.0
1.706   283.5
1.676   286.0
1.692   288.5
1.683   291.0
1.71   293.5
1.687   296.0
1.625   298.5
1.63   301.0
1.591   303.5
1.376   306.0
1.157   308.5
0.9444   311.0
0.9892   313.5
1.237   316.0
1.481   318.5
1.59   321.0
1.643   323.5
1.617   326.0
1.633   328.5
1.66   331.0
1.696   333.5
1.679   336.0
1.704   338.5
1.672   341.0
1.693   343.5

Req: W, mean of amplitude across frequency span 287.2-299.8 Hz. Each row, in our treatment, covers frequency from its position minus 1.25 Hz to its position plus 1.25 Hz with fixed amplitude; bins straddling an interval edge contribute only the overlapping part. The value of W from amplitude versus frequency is 1.68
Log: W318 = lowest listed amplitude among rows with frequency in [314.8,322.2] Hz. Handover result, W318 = 1.237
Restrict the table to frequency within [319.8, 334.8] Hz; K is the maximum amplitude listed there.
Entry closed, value 1.696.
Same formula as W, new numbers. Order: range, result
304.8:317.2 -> 1.14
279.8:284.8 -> 1.69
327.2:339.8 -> 1.67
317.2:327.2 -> 1.58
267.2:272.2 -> 1.64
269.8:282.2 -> 1.68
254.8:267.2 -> 1.71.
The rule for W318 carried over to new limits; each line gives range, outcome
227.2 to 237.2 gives 1.769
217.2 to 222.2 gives 1.823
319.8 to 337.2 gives 1.59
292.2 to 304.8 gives 1.591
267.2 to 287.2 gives 1.608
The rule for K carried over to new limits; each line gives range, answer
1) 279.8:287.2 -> 1.706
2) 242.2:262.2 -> 1.752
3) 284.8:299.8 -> 1.71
